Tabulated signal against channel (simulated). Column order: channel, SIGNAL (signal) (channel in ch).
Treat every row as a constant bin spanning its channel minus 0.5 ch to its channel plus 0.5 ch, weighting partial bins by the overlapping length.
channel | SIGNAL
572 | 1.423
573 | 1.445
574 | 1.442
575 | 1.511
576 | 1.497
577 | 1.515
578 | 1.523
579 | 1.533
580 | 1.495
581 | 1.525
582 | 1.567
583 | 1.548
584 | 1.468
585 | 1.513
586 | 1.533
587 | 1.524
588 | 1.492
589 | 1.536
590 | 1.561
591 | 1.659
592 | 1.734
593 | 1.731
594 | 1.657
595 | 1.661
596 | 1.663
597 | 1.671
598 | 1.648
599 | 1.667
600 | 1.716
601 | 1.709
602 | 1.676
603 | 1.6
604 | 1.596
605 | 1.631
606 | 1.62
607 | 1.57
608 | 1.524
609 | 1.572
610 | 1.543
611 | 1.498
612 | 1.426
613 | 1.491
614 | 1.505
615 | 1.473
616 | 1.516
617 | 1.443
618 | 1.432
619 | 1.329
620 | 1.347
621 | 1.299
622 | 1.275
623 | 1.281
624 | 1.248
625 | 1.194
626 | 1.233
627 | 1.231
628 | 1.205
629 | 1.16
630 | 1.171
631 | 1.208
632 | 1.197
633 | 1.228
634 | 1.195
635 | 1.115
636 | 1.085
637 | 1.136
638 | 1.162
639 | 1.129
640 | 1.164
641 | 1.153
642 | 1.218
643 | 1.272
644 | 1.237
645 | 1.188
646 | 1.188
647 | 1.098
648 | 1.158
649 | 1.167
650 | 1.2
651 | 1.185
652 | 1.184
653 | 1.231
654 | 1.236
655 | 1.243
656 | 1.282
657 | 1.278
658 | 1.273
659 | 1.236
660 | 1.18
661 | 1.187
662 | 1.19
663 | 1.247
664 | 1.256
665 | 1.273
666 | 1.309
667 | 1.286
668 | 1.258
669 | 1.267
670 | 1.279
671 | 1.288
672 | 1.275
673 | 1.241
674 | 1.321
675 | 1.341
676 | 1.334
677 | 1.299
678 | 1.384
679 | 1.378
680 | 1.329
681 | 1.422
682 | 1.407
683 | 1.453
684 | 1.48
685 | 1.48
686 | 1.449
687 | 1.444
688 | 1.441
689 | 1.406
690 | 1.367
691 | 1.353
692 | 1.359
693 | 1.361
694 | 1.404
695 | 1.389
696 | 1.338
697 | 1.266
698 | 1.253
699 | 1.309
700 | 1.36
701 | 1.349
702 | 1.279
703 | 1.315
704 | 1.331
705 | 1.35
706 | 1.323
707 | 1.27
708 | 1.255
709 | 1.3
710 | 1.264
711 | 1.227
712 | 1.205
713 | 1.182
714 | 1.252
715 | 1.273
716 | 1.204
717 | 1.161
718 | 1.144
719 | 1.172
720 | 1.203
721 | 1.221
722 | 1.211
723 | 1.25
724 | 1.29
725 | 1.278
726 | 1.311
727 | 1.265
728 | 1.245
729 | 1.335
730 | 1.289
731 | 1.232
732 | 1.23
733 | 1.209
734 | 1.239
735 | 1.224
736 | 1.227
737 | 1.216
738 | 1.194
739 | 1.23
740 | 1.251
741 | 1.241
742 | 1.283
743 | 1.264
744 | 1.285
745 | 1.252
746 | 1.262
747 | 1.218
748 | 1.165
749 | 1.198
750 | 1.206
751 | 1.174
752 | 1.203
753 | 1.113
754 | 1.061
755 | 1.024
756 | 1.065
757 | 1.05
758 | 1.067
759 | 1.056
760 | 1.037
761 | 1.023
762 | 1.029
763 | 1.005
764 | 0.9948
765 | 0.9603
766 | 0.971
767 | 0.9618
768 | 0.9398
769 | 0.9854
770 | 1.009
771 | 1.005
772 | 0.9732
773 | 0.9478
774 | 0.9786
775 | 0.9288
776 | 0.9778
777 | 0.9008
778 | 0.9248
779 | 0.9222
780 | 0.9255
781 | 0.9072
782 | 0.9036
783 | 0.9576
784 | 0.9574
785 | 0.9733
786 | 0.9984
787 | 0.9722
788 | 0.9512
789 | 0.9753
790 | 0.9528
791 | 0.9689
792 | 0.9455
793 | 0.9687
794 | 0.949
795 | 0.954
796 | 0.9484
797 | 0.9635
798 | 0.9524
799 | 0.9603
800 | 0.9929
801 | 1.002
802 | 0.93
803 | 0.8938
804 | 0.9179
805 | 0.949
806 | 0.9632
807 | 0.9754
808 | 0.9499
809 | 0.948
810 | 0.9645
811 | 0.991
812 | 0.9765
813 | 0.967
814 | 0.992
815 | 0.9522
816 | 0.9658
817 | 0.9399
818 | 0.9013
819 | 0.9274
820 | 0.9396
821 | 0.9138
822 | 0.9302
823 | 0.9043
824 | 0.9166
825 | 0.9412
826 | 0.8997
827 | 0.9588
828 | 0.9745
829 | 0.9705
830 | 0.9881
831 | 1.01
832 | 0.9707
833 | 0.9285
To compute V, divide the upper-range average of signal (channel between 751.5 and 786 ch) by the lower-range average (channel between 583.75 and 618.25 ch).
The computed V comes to 0.63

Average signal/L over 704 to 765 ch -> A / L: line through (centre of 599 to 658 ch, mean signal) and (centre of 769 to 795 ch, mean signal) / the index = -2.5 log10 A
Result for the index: -0.12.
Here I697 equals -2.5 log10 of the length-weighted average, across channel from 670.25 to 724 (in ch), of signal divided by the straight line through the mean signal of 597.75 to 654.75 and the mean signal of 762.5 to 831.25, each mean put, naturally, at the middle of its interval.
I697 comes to -0.12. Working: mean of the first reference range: 1.33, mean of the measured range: 1.31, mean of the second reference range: 0.955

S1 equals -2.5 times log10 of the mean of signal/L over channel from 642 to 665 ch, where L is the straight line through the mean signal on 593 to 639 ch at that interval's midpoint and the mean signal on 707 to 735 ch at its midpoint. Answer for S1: 0.12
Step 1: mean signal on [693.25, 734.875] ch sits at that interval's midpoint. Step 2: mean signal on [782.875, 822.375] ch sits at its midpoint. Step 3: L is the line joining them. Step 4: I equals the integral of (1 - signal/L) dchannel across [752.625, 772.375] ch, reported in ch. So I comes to 1.5 ch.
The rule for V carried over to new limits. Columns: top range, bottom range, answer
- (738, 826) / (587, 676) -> 0.75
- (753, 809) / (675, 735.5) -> 0.74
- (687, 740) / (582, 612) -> 0.80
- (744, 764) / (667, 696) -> 0.82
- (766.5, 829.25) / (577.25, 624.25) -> 0.62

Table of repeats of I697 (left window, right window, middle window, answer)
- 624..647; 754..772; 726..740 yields -0.182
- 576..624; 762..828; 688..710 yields -0.075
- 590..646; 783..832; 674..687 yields -0.114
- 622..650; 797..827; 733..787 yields -0.055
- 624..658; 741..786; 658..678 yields -0.097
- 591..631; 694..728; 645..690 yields 0.056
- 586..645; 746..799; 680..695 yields -0.152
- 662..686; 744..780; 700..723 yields -0.037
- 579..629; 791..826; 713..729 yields -0.041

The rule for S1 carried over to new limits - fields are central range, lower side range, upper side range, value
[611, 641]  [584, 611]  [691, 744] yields 0.200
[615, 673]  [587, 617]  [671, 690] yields 0.195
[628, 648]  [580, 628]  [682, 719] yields 0.226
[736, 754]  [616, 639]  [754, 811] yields -0.175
